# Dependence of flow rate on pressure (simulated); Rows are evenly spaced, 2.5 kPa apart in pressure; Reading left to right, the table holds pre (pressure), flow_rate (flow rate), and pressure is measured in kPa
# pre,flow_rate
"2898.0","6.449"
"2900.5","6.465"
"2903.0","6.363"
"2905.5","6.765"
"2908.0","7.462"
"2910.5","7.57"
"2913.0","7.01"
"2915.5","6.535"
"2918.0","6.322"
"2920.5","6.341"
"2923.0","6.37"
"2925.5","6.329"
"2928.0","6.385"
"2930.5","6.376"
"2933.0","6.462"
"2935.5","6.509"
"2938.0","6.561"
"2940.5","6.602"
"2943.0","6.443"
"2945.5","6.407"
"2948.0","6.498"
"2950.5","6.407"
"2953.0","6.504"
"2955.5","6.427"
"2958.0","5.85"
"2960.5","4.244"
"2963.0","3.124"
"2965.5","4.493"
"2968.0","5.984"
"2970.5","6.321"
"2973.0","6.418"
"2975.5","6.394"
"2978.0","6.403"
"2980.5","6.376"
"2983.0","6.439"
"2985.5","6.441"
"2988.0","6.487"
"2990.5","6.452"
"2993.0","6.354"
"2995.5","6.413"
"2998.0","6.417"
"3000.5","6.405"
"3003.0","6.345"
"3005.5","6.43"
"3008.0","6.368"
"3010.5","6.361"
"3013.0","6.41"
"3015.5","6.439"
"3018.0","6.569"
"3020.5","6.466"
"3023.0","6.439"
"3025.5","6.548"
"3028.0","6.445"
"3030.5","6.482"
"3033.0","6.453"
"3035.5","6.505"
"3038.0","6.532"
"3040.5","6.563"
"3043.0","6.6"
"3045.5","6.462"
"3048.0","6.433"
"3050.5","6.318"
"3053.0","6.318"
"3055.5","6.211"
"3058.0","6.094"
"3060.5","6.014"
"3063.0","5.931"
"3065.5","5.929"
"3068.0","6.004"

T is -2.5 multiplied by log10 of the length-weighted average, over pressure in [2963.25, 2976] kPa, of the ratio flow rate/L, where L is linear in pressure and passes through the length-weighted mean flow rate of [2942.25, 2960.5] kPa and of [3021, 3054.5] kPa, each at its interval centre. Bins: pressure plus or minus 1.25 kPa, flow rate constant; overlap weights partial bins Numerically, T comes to 0.11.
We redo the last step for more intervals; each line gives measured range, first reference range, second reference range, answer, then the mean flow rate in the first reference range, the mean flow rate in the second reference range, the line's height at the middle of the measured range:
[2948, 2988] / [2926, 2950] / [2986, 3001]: 0.096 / 6.46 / 6.42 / 6.44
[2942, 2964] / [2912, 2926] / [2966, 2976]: 0.085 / 6.48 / 6.14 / 6.26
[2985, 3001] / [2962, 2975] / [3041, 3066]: -0.144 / 5.37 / 6.25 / 5.63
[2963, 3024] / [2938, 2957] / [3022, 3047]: 0.040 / 6.47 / 6.5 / 6.49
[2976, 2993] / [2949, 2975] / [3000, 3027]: -0.080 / 5.61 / 6.44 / 5.97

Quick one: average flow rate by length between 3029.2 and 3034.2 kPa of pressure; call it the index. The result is 6.47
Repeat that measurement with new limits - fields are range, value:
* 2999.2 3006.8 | 6.39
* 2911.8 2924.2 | 6.51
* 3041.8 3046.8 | 6.53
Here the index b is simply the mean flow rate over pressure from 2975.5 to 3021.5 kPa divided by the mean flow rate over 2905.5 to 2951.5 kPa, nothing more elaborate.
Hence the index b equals 0.97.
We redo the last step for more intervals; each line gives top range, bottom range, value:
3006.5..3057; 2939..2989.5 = 1.07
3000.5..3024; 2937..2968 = 1.11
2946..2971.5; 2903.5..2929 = 0.84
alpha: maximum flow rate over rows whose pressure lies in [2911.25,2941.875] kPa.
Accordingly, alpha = 7.01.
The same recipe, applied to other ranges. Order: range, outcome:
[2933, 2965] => 6.602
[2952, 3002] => 6.504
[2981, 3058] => 6.6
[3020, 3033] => 6.548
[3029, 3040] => 6.532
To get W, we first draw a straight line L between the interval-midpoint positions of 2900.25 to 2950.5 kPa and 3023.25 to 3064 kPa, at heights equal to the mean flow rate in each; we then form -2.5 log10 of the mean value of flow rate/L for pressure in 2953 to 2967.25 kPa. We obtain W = 0.29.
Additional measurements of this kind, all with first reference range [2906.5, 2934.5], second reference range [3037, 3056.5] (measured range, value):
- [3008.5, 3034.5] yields 0.00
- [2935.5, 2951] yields 0.02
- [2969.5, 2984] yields 0.03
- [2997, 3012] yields 0.02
